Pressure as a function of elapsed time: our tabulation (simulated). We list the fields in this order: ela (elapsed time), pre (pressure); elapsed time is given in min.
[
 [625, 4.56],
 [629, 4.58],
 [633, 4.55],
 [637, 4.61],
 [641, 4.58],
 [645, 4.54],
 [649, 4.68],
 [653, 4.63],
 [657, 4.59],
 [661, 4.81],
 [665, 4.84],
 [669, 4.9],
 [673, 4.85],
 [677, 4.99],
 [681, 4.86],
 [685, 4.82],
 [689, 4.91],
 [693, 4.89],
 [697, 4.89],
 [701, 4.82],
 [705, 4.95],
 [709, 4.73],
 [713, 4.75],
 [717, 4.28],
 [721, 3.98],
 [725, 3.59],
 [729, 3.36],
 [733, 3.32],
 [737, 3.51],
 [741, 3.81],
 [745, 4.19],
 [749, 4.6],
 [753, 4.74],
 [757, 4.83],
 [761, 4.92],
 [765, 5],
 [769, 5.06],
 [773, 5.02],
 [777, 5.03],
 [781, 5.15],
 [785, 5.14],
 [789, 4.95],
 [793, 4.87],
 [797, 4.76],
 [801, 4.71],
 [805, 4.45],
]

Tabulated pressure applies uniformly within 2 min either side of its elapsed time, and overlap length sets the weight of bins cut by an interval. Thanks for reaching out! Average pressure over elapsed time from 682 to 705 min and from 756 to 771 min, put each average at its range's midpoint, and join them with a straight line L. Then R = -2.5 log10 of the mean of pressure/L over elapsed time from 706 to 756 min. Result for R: 0.197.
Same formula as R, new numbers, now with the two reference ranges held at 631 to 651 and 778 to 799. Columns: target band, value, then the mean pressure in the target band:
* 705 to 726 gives 0.100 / 4.36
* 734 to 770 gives 0.096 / 4.47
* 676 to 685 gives -0.045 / 4.89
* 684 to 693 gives -0.036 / 4.88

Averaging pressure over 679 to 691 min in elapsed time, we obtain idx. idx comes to 4.86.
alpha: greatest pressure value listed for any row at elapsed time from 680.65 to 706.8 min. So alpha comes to 4.95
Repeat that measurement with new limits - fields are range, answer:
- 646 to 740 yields 4.99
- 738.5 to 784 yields 5.15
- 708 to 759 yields 4.83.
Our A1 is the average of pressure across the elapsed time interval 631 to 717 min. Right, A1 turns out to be 4.76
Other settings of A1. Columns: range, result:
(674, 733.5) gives 4.51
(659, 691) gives 4.87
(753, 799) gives 4.97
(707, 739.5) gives 3.94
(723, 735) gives 3.42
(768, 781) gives 5.05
